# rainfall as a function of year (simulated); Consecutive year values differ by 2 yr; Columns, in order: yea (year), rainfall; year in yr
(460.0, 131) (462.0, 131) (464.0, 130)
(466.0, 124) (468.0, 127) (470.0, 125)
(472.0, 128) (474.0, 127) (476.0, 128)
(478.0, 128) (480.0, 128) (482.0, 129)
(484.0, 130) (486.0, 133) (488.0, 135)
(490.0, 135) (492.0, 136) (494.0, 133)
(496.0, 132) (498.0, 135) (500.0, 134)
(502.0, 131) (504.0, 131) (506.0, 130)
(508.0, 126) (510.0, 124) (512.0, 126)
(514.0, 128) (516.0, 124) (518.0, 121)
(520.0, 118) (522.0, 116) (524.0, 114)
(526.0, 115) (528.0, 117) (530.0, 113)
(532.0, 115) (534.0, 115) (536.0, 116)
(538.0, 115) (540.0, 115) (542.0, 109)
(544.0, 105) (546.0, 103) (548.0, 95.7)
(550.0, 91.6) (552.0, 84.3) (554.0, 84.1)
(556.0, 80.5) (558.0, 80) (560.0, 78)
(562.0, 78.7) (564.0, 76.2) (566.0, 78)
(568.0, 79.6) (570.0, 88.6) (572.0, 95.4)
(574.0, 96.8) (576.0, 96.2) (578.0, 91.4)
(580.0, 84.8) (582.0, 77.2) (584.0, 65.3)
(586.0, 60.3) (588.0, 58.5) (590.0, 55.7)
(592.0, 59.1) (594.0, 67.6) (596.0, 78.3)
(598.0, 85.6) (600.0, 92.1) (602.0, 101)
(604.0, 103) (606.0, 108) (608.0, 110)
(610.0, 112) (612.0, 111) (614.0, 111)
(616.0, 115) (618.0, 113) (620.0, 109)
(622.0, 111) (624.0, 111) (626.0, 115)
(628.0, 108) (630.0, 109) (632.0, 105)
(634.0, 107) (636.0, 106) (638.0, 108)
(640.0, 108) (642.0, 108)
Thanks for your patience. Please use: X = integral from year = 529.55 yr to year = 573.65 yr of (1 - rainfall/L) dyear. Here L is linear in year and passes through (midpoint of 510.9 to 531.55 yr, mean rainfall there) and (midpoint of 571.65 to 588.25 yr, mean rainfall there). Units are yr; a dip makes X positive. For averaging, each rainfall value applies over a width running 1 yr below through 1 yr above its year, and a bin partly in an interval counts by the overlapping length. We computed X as 2.1 yr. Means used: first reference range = 119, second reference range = 81.1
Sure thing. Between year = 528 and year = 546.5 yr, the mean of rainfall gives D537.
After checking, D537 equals 112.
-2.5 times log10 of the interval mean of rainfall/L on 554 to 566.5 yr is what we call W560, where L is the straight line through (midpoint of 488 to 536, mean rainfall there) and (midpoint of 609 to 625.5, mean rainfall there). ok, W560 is 0.44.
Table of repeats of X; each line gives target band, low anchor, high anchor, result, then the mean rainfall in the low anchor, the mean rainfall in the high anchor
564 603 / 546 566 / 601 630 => 6.5 yr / 84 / 110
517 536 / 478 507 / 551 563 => -2.0 yr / 132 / 80.9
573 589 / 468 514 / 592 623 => 4.3 yr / 130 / 100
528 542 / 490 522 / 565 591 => -0.8 yr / 128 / 79.1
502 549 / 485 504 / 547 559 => -4.0 yr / 134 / 86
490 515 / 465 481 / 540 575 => -3.7 yr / 127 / 89.3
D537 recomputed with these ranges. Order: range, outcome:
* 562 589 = 80.6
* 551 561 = 81.4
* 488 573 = 110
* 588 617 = 92.3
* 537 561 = 95.1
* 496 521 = 128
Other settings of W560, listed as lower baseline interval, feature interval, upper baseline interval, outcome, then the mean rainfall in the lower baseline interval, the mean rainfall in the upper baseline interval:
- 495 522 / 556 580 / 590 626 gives 0.28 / 127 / 99.1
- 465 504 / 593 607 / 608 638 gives 0.24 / 130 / 110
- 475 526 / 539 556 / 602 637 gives 0.23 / 128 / 109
